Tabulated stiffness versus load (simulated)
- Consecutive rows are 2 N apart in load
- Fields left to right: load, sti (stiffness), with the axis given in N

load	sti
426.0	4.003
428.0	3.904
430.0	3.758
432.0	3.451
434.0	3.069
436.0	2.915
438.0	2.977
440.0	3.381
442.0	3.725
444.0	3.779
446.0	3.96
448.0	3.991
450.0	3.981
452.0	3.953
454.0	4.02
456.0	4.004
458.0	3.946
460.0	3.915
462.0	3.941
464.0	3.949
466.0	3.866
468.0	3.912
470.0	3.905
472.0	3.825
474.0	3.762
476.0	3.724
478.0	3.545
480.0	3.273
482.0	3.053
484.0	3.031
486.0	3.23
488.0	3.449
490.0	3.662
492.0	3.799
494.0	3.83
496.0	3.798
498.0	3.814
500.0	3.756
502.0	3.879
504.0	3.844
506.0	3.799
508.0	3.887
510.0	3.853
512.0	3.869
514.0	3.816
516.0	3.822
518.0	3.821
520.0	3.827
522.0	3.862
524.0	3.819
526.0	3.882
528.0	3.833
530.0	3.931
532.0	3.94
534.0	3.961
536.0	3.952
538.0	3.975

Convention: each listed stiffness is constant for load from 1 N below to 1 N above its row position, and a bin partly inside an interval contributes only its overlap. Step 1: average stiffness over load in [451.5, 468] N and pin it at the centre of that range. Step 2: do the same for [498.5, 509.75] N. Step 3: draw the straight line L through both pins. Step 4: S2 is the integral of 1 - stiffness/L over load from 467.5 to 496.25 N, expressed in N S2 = 2.33 N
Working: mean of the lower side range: 3.95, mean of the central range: 3.58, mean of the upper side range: 3.83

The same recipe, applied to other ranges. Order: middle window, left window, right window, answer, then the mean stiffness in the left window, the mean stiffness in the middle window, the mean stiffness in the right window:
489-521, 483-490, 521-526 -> -2.2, 3.3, 3.82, 3.85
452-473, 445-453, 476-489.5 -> -1.3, 3.97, 3.93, 3.31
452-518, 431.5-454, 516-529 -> -0.5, 3.58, 3.75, 3.84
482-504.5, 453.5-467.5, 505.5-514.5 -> 1.5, 3.94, 3.61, 3.85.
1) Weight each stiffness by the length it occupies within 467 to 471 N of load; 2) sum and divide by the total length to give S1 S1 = 3.91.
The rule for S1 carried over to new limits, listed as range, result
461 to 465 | 3.94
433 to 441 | 3.09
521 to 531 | 3.87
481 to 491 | 3.29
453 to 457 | 4.01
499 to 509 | 3.83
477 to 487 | 3.23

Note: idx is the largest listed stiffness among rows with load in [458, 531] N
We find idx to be 3.949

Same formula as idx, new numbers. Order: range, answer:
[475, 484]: 3.724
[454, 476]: 4.02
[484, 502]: 3.879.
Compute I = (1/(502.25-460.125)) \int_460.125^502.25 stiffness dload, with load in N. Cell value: 3.67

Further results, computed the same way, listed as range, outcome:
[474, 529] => 3.7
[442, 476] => 3.91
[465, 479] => 3.79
